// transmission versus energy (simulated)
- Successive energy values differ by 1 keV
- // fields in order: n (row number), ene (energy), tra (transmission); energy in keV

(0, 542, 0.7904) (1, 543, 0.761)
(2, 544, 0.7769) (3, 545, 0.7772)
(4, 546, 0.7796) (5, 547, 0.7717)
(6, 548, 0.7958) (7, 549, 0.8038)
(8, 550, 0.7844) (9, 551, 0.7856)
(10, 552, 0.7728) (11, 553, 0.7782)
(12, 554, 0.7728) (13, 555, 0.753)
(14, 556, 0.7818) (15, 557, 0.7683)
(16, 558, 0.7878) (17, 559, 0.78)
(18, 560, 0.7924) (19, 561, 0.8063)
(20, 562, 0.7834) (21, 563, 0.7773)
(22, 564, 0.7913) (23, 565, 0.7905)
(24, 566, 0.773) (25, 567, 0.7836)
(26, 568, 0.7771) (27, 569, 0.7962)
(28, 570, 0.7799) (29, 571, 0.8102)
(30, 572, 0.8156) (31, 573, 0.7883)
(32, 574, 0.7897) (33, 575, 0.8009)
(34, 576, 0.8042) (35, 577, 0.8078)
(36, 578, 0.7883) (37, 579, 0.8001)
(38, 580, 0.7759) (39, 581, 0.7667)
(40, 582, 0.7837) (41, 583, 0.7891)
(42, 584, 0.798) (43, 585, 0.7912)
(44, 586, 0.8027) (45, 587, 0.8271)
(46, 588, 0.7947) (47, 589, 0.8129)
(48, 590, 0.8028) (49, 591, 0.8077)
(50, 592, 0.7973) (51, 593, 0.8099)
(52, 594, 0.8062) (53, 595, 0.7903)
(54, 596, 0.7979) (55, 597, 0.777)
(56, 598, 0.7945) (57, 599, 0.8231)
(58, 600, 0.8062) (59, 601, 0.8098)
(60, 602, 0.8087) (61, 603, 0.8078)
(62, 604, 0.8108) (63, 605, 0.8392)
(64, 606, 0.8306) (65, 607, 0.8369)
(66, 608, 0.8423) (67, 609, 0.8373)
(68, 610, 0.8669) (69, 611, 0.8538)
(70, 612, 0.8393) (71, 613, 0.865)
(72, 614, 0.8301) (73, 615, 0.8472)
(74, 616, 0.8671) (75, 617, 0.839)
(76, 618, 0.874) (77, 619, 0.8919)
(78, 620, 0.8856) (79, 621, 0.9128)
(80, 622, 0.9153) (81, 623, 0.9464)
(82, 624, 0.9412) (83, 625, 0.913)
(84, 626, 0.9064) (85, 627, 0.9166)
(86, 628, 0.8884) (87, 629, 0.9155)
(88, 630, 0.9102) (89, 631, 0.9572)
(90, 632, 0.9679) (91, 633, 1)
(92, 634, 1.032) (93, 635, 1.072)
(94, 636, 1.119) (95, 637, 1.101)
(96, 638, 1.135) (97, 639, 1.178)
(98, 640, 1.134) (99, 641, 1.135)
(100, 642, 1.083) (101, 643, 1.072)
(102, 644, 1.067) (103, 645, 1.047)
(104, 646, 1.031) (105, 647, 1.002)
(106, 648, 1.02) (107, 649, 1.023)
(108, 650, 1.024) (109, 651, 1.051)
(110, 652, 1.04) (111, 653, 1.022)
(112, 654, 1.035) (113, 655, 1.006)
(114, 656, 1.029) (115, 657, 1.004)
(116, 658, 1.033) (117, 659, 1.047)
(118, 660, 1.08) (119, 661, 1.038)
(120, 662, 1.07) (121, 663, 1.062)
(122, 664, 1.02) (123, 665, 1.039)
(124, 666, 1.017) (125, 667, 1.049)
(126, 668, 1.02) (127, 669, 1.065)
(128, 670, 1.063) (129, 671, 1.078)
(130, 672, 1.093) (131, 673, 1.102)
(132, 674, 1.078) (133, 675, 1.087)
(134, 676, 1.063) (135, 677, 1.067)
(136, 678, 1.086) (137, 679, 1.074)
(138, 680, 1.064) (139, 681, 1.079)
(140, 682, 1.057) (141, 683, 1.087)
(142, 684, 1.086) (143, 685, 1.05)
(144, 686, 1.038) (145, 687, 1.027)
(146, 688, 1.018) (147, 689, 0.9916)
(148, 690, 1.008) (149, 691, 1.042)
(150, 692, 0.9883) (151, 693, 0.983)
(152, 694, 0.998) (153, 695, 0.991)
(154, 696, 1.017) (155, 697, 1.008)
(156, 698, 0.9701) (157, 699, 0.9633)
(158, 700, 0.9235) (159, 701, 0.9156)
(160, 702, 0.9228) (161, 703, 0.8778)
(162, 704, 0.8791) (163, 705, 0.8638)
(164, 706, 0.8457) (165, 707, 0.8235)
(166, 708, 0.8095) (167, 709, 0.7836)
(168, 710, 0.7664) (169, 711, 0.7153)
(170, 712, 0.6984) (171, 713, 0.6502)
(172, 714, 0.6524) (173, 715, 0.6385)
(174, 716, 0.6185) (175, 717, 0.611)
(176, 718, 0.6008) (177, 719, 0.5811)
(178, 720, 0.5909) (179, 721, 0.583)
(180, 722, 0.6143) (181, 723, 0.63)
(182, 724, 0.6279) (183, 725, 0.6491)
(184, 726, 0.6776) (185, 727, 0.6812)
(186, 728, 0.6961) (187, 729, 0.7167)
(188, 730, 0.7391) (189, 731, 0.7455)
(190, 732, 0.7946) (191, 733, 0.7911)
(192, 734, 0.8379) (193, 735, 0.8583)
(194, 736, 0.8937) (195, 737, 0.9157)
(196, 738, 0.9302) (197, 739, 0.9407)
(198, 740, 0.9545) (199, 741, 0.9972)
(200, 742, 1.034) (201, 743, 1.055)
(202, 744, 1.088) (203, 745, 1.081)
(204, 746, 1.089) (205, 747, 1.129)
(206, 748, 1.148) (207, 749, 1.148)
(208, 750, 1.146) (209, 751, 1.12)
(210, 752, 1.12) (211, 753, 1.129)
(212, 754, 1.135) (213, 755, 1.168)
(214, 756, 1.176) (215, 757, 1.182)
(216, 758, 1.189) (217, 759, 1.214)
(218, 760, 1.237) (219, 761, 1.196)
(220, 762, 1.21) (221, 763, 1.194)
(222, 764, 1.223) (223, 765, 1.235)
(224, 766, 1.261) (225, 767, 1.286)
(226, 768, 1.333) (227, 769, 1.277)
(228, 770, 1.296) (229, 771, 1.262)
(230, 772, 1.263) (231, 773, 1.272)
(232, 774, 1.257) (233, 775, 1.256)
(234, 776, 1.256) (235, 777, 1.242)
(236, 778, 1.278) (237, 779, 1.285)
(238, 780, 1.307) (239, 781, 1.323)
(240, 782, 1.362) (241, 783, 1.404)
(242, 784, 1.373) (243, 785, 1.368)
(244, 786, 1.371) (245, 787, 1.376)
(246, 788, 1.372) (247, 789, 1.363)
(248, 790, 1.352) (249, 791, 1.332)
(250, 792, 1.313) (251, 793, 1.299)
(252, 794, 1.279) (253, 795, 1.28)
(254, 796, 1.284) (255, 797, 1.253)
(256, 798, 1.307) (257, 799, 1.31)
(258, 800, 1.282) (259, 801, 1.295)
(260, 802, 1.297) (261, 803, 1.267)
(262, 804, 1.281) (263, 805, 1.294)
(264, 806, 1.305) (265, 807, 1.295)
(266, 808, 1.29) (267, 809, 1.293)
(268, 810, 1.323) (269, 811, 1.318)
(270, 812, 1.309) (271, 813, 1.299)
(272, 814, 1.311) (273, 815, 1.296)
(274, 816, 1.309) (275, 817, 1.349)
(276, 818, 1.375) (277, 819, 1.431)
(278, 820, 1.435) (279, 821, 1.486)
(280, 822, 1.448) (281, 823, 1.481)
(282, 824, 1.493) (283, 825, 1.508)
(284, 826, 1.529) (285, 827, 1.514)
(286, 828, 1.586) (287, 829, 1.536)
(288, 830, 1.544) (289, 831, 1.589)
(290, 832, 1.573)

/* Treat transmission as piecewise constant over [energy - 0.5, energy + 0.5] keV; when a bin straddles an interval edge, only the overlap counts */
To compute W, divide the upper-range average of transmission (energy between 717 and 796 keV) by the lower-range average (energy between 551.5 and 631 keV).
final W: 1.32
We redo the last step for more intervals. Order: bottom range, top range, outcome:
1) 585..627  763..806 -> 1.55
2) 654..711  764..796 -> 1.30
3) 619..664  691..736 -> 0.77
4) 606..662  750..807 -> 1.30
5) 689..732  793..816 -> 1.64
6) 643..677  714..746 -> 0.75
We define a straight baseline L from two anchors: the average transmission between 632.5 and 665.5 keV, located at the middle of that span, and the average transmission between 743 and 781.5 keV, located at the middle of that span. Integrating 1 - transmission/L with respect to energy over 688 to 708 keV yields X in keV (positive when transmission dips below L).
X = 3.1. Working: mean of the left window 1.06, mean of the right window 1.21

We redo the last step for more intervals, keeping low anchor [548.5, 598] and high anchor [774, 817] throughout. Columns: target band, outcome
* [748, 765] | 0.6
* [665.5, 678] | -0.6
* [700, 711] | 2.5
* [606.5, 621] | 0.5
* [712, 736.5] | 9.8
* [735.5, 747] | 1.7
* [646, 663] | -0.9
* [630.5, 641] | -1.5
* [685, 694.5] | 0.4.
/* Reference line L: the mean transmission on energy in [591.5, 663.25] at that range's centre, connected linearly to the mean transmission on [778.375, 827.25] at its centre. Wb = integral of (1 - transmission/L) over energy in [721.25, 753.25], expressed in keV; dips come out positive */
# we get 8.0 keV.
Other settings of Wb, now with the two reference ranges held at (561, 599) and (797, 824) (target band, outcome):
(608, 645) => -2.16 keV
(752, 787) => -0.54 keV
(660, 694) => -0.98 keV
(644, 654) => -0.78 keV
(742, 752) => 0.66 keV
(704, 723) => 7.06 keV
